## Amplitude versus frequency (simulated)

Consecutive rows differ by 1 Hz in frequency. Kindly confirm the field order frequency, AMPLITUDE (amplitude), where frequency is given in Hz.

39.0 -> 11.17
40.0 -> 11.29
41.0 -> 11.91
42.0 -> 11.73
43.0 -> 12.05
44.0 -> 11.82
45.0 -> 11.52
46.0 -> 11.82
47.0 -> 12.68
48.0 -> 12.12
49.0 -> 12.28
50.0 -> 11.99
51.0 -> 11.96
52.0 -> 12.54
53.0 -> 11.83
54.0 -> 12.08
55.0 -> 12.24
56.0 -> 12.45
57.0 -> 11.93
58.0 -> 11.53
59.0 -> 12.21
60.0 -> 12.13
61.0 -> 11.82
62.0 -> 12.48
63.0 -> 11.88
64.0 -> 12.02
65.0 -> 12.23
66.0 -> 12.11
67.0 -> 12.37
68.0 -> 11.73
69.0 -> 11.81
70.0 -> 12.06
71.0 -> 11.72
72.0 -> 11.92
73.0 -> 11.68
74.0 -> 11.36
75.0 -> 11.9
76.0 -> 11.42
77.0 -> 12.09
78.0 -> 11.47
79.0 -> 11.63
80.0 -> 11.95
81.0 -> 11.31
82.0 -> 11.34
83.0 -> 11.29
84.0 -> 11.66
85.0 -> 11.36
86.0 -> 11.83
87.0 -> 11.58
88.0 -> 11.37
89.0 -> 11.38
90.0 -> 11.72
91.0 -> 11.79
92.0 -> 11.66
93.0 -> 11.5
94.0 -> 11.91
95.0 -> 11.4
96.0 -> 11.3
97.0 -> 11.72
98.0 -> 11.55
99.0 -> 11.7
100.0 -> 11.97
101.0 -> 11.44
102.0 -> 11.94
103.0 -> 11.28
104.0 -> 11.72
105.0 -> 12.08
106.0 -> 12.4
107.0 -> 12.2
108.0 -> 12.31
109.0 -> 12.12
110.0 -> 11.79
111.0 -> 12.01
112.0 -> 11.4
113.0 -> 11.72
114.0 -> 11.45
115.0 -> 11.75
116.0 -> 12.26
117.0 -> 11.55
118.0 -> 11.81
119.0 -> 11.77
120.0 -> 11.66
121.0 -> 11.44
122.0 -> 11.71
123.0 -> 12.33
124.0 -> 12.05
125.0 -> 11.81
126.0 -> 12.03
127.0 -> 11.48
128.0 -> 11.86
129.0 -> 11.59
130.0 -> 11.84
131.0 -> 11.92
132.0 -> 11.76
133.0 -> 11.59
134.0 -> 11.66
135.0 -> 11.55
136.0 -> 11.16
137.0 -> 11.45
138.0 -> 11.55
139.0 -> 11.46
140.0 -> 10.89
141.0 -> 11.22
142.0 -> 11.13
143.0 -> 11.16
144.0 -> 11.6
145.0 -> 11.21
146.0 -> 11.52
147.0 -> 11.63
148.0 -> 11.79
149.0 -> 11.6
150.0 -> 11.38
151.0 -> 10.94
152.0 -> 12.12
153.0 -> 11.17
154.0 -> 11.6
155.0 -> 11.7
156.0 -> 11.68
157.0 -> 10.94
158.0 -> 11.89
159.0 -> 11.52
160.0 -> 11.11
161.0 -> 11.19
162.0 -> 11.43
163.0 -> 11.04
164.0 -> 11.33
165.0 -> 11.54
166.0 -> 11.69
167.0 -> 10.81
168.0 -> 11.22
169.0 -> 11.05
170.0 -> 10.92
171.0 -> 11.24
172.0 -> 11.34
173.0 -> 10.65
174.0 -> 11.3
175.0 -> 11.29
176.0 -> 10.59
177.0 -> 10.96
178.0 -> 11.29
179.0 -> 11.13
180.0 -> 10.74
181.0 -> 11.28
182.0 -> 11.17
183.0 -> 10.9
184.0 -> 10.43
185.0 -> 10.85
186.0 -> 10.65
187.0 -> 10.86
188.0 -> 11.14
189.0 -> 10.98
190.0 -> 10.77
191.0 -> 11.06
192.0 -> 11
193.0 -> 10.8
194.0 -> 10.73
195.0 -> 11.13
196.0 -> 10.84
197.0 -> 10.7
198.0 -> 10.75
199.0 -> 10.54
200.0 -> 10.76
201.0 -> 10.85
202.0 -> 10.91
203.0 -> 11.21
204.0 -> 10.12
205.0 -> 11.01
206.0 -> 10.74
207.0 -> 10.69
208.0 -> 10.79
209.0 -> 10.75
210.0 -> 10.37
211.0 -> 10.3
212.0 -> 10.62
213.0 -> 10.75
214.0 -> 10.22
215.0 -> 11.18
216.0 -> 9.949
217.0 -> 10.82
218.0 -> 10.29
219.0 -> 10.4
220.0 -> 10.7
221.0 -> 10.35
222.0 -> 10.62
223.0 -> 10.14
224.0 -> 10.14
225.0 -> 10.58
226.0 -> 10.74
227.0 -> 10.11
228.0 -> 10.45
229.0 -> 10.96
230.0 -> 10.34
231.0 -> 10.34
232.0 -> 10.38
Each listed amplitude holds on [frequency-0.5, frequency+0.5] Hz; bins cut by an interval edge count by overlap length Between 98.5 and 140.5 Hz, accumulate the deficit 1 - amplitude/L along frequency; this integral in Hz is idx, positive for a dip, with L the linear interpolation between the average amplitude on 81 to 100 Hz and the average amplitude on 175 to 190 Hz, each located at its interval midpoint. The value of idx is -1.42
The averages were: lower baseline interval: 11.6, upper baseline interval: 10.9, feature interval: 11.7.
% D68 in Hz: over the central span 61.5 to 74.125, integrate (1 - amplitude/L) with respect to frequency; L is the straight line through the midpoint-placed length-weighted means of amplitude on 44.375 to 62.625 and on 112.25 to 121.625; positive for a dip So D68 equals 0.0 Hz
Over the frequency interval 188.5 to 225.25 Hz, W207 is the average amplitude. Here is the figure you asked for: 10.7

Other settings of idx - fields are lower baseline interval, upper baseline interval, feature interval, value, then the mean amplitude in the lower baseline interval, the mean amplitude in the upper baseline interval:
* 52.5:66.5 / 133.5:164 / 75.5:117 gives 0.3 Hz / 12.1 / 11.4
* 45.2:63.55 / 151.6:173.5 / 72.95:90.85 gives 0.5 Hz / 12.1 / 11.3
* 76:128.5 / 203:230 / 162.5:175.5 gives -0.2 Hz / 11.7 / 10.5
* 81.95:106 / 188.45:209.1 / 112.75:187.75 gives -1.4 Hz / 11.6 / 10.8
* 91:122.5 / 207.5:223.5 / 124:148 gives -0.2 Hz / 11.8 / 10.5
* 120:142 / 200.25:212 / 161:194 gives 0.0 Hz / 11.6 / 10.7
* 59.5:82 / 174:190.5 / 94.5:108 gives -0.2 Hz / 11.9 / 11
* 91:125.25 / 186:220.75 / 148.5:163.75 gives -0.2 Hz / 11.8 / 10.7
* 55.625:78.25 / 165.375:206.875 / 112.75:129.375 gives -0.4 Hz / 11.9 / 10.9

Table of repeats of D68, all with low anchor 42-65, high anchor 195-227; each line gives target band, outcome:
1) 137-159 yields -0.5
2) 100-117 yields -0.5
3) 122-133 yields -0.5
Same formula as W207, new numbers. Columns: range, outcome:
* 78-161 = 11.6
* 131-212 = 11.1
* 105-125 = 11.9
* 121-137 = 11.7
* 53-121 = 11.8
